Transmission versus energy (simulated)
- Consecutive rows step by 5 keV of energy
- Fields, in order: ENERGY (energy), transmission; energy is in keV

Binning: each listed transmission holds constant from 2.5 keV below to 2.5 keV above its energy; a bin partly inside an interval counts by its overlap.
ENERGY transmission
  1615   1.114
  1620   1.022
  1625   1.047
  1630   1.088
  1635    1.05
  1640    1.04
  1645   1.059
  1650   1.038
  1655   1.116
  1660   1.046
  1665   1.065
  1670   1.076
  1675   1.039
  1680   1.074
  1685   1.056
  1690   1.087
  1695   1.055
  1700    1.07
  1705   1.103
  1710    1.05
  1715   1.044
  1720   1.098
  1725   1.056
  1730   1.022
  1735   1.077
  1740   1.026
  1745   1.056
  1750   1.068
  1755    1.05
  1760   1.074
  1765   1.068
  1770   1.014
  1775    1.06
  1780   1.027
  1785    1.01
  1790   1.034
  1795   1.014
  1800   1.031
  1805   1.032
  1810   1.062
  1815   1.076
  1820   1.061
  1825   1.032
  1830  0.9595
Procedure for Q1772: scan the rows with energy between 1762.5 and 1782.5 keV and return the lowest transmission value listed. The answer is 1.014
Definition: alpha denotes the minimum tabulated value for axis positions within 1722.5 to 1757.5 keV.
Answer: 1.022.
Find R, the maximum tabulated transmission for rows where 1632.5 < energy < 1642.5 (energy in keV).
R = 1.05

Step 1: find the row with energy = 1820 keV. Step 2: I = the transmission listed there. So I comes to 1.061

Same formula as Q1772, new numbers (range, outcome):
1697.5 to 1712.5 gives 1.05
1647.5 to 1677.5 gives 1.038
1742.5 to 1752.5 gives 1.056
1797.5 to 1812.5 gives 1.031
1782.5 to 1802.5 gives 1.01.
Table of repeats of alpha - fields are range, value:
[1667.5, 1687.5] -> 1.039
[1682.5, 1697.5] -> 1.055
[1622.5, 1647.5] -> 1.04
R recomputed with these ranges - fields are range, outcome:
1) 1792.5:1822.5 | 1.076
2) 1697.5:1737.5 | 1.103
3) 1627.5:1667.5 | 1.116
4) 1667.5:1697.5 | 1.087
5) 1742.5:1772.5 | 1.074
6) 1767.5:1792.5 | 1.06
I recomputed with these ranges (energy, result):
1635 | 1.05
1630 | 1.088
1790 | 1.034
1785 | 1.01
